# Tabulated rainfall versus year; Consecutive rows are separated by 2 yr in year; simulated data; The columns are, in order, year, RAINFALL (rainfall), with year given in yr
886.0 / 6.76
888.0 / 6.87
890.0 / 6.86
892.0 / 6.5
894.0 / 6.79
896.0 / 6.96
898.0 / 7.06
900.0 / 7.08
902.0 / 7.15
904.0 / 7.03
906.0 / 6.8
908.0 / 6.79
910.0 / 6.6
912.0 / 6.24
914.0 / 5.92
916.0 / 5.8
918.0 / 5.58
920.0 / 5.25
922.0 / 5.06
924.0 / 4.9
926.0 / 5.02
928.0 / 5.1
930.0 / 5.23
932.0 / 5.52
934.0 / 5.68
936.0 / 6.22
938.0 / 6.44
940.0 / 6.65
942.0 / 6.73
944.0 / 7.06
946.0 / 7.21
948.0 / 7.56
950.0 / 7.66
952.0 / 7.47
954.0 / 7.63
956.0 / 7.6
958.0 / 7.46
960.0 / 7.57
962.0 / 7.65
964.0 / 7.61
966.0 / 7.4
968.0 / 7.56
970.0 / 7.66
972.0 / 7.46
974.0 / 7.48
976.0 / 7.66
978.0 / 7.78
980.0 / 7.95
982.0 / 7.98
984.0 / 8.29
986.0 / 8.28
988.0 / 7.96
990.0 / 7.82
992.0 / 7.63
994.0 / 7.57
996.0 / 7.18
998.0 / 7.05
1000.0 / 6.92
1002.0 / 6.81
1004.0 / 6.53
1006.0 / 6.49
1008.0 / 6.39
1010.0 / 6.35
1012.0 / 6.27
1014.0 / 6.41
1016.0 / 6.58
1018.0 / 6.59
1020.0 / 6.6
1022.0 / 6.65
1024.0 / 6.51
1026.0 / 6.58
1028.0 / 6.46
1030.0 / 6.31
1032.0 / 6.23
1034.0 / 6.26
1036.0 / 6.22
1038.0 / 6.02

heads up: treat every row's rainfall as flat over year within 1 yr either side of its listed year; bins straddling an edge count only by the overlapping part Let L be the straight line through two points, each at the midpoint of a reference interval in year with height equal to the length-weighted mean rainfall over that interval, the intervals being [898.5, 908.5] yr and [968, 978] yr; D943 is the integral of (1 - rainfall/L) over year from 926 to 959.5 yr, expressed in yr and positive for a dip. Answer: 3.1 yr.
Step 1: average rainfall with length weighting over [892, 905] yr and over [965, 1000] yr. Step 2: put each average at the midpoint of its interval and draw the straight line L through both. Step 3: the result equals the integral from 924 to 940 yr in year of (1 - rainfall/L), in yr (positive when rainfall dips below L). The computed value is 3.60 yr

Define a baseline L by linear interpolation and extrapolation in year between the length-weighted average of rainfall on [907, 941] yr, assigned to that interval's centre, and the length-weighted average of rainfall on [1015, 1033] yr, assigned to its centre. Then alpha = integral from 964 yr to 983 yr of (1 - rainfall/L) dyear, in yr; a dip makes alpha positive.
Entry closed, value -4.7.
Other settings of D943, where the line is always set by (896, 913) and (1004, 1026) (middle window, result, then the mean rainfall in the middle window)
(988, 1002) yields -1.7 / 7.36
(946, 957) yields -1.4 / 7.55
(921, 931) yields 2.5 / 5.06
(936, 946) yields 0.0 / 6.72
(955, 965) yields -1.4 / 7.58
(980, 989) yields -2.1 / 8.11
